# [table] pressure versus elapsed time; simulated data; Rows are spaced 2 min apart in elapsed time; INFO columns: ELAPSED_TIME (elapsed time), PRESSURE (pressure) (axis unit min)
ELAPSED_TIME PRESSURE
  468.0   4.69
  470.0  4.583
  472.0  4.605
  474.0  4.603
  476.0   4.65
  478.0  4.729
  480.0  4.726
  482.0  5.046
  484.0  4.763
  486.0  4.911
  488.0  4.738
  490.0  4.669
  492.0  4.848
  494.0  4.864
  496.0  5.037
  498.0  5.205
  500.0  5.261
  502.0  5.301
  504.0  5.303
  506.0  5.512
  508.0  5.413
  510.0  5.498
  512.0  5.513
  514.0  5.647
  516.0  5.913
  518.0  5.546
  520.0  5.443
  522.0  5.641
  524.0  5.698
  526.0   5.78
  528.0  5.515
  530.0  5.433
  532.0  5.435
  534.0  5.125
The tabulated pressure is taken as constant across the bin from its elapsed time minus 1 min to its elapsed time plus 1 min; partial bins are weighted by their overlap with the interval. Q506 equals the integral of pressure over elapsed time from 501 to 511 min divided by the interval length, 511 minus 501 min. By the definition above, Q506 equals 5.41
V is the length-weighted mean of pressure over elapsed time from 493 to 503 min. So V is 5.13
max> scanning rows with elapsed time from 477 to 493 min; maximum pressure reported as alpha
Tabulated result 5.046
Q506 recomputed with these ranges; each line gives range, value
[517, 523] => 5.54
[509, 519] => 5.62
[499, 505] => 5.29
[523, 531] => 5.61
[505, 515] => 5.52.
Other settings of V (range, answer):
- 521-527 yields 5.71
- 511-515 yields 5.58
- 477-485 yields 4.82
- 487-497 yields 4.83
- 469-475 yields 4.6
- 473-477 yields 4.63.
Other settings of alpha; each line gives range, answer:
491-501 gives 5.261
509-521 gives 5.913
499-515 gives 5.647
